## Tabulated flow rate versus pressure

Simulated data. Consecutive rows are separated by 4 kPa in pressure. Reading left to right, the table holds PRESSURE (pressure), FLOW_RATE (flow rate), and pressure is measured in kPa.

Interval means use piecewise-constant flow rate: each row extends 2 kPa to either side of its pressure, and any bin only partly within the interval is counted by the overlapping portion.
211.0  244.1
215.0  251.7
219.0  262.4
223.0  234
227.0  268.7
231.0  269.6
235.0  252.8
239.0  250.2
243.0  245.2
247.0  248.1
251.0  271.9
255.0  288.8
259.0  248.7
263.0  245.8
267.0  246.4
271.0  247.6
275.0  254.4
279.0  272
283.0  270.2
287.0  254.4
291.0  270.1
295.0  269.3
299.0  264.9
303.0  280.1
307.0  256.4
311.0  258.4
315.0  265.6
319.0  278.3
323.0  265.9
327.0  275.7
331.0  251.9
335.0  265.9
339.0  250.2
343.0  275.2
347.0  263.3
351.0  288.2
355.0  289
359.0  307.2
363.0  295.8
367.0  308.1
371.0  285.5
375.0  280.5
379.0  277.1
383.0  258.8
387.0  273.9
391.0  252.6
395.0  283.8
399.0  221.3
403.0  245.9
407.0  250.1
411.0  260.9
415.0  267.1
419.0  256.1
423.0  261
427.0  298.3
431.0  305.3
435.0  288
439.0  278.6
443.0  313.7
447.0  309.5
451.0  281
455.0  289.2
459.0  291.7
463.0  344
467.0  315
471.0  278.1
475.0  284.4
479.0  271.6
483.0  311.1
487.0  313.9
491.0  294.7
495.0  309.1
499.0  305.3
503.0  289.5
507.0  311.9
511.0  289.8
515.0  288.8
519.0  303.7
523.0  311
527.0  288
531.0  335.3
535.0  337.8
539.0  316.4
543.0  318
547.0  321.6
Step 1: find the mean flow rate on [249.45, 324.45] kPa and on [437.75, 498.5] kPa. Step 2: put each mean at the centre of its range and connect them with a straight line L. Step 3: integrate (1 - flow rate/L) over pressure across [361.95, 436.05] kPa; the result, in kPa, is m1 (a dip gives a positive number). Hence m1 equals 3.6 kPa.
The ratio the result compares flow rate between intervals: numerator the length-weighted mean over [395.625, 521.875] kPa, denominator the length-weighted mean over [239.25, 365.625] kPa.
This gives 1.08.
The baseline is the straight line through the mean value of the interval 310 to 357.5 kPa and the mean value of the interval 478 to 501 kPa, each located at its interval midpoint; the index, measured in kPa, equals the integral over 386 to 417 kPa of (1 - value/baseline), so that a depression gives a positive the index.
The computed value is 3.0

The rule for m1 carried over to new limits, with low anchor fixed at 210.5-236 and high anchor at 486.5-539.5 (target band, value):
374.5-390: 0.7 kPa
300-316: 0.3 kPa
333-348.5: 0.7 kPa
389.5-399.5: 1.0 kPa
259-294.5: 1.0 kPa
